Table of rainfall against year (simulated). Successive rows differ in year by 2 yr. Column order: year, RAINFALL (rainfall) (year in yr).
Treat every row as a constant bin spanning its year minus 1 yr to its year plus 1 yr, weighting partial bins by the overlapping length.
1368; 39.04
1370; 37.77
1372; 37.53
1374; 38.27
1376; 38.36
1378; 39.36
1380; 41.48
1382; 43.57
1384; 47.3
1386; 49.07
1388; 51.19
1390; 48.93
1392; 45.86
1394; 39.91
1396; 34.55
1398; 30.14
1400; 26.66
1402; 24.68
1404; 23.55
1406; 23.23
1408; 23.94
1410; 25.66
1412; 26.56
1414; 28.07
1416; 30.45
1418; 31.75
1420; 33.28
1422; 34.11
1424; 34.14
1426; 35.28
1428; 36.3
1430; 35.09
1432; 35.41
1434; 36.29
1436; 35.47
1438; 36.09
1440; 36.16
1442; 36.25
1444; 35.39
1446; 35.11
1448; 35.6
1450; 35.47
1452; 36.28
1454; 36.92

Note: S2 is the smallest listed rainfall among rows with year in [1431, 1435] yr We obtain 35.41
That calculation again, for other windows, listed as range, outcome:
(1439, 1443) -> 36.16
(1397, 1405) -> 23.55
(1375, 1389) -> 38.36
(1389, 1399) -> 30.14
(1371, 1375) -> 37.53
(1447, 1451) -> 35.47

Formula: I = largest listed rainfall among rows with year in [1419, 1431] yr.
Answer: 36.3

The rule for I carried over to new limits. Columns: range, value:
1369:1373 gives 37.77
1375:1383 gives 43.57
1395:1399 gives 34.55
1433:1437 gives 36.29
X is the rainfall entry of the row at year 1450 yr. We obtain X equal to 35.47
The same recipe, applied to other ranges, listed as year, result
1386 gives 49.07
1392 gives 45.86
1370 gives 37.77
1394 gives 39.91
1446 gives 35.11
